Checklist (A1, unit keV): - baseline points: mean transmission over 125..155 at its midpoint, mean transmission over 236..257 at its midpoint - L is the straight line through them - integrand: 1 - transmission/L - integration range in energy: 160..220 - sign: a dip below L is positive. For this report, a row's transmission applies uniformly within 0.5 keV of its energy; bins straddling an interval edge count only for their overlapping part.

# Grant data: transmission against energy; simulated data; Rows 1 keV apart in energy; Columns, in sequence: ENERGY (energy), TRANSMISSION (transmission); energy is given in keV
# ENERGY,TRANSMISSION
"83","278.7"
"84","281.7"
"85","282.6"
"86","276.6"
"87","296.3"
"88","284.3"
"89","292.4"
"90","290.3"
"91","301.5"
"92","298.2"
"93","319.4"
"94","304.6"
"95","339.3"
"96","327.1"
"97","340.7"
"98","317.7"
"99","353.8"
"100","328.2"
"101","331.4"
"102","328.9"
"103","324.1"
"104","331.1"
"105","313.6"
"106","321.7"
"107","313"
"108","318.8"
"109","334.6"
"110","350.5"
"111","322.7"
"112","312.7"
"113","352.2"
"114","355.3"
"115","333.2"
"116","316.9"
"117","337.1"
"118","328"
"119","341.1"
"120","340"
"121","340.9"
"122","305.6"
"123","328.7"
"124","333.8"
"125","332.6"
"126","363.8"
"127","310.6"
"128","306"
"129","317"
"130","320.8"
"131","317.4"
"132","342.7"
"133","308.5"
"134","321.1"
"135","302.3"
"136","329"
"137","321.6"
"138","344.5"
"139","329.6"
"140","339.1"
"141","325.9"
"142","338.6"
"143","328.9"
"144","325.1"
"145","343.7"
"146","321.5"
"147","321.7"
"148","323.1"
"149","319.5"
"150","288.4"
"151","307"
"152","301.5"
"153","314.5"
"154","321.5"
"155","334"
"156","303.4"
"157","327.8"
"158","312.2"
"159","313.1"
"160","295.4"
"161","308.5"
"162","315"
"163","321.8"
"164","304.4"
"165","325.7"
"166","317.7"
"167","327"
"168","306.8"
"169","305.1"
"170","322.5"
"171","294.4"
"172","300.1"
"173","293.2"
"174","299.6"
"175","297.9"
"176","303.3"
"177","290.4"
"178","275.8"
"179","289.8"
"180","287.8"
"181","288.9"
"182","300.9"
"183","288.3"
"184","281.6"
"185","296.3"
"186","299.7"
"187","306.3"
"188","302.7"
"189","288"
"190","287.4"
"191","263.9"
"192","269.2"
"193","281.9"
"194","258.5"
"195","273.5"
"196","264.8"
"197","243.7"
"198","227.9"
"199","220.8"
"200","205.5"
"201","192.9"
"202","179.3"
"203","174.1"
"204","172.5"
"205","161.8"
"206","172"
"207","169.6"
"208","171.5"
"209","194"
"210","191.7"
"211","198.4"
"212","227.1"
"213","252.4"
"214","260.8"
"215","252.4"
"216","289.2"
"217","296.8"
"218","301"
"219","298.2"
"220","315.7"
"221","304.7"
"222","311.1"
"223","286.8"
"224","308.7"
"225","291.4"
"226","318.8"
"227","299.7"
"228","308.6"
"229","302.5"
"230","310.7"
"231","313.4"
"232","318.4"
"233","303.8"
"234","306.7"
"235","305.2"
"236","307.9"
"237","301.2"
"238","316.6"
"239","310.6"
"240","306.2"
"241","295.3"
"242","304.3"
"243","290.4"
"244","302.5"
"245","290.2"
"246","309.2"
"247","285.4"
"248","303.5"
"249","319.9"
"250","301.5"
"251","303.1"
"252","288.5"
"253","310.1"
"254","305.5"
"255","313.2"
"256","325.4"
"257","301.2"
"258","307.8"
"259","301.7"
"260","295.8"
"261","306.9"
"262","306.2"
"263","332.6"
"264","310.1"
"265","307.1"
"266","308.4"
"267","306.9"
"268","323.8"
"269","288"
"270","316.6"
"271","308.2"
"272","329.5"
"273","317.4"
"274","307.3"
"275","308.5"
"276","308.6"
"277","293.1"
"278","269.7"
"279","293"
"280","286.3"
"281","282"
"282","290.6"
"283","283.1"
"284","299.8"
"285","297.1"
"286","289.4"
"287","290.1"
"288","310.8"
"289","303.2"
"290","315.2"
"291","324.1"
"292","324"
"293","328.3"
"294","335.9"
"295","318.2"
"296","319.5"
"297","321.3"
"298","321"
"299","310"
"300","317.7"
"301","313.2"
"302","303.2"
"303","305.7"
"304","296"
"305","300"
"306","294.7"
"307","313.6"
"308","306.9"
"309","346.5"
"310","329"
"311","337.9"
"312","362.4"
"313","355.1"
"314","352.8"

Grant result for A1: 9.1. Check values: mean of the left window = 323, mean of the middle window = 267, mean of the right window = 304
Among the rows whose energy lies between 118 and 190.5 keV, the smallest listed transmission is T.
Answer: 275.8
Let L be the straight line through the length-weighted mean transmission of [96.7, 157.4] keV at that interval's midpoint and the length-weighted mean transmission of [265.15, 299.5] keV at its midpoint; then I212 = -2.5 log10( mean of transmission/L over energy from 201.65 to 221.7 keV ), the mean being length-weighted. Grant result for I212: 0.34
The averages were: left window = 326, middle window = 230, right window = 307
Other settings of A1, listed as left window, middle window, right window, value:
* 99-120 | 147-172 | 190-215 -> -3.9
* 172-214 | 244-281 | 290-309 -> -1.6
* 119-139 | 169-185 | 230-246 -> 1.1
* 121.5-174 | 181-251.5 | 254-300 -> 9.0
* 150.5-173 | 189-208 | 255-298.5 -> 5.3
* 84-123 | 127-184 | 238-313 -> 0.8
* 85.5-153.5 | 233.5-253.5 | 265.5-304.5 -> 0.5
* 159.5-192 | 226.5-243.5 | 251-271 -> 0.0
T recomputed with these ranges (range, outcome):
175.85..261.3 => 161.8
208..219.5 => 171.5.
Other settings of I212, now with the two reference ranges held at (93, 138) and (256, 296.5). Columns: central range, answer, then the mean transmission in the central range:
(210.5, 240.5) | 0.07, 294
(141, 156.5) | 0.01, 320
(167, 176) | 0.06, 304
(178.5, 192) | 0.10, 290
